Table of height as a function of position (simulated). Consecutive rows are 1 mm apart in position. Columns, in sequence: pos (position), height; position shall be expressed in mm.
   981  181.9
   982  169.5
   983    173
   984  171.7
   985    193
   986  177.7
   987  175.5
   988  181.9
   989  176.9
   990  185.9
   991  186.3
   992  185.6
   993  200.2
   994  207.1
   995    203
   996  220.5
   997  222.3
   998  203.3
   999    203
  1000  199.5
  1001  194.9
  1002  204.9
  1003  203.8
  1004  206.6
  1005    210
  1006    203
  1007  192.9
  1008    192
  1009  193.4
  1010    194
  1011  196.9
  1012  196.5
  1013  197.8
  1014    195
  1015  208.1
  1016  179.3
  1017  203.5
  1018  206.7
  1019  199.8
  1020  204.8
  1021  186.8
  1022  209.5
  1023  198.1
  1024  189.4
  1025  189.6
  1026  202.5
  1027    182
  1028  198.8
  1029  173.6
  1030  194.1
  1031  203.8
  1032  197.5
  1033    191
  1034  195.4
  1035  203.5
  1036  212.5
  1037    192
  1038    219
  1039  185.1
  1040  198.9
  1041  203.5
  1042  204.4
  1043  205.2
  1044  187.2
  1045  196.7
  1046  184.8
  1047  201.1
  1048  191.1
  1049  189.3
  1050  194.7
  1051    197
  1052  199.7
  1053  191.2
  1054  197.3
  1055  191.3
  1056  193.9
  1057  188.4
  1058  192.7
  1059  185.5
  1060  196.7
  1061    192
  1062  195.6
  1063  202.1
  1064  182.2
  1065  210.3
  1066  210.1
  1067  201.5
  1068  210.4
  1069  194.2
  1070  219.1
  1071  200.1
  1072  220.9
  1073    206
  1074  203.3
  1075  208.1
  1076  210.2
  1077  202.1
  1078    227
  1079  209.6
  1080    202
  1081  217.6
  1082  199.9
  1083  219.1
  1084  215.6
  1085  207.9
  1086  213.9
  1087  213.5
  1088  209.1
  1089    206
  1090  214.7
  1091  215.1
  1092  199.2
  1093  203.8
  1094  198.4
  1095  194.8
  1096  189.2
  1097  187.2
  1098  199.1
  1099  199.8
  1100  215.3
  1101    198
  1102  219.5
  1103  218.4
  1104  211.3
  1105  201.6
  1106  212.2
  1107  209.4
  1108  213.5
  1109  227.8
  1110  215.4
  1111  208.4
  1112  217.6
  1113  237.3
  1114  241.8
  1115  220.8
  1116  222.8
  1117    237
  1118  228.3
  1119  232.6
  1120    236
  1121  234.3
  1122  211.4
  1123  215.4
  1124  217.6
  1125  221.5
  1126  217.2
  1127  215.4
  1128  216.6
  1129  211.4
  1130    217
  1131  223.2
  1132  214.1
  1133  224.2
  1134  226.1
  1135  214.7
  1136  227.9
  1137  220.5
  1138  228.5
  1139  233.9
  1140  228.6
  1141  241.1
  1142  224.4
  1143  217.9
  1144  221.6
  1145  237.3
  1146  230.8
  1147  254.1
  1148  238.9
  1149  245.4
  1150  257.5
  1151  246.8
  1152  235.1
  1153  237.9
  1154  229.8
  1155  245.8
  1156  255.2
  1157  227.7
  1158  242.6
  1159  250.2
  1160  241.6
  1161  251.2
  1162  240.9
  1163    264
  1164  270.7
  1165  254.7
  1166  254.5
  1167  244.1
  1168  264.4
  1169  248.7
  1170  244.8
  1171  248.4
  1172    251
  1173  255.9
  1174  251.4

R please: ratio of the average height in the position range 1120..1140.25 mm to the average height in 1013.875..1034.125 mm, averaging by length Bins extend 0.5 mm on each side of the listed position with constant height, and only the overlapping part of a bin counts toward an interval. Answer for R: 1.13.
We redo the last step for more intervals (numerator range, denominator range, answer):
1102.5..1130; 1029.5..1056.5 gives 1.12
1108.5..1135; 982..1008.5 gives 1.14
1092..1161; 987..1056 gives 1.13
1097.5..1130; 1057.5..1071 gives 1.09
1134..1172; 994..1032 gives 1.21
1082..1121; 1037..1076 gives 1.07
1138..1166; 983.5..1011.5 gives 1.23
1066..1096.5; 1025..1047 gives 1.06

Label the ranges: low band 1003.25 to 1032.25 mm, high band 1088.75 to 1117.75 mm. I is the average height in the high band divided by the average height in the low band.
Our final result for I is 1.08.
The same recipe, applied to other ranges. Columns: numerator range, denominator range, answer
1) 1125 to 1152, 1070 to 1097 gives 1.10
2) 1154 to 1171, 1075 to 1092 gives 1.18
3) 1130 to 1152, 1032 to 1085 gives 1.15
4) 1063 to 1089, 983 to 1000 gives 1.08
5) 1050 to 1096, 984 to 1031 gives 1.04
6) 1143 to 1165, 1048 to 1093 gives 1.20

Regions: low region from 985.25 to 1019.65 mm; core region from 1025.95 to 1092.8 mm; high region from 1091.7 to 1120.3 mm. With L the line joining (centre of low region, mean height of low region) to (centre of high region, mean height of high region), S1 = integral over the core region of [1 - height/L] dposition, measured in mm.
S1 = 1.7 mm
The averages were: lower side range 197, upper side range 214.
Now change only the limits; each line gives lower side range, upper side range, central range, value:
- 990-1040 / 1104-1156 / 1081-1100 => 1.01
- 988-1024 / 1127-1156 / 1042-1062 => 1.51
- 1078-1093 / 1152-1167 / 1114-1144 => 1.06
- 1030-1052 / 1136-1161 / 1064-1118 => 1.38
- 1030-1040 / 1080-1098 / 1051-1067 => 0.54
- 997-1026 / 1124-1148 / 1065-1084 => 0.27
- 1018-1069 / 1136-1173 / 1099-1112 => 0.58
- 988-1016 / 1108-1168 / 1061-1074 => 0.67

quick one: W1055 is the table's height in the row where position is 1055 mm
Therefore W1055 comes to 191.3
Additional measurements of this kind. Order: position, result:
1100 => 215.3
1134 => 226.1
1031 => 203.8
